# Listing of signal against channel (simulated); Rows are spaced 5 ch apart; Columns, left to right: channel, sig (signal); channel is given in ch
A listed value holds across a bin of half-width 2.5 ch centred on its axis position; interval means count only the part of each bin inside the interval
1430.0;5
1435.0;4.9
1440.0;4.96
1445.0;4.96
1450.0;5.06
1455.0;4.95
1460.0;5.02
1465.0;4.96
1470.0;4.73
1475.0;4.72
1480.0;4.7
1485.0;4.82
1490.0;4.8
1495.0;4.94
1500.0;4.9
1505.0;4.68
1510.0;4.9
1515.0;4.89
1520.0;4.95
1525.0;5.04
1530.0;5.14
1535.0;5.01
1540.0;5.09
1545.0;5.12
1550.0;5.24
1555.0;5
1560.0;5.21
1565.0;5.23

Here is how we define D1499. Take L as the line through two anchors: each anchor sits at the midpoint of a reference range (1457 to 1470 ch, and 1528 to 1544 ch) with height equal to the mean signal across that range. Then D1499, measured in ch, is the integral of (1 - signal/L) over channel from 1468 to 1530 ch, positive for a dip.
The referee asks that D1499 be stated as 1.9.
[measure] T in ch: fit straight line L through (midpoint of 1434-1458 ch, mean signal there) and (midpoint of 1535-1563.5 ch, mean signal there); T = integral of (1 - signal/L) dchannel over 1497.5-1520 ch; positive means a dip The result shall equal 0.9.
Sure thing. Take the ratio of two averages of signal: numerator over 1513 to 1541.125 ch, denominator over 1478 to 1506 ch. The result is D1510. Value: 1.04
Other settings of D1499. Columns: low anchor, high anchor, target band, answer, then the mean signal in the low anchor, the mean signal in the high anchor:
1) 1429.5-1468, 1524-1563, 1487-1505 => 0.7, 4.97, 5.11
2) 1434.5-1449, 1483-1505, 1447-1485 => 0.2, 4.96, 4.84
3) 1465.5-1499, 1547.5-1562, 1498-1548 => 0.2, 4.8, 5.15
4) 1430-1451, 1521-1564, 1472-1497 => 1.2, 4.97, 5.11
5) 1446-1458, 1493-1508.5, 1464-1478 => 0.4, 5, 4.84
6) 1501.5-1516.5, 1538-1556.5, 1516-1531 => -0.2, 4.82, 5.12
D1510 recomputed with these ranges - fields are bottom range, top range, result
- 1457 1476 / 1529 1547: 1.04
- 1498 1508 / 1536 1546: 1.06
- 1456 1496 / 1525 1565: 1.06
